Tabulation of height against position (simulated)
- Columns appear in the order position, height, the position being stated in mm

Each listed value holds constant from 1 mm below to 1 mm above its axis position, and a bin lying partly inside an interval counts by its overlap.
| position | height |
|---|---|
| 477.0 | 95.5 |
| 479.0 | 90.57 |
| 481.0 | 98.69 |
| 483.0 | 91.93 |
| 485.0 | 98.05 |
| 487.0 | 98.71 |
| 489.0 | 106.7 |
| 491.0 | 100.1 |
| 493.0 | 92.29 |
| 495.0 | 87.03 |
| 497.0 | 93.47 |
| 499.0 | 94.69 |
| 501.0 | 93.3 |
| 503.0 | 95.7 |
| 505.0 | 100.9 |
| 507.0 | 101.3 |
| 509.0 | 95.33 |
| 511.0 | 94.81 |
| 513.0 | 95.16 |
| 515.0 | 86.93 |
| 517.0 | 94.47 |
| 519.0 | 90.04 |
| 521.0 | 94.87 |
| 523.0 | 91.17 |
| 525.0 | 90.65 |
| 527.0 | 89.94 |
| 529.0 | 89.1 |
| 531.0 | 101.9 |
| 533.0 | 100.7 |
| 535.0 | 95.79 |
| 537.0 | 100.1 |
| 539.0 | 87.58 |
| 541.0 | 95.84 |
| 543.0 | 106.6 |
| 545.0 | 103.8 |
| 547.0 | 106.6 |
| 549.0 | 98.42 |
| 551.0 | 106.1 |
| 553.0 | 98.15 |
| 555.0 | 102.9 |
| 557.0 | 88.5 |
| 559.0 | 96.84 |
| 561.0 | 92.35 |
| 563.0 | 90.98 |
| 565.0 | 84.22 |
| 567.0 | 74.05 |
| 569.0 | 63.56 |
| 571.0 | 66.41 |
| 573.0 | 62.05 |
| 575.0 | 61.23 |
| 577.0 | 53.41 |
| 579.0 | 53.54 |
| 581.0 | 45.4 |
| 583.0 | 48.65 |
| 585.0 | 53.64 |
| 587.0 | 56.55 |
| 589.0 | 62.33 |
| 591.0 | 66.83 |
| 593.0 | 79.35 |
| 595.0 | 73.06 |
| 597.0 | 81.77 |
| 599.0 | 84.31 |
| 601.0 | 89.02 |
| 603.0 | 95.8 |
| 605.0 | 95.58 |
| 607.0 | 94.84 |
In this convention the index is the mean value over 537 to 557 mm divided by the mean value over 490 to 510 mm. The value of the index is 1.05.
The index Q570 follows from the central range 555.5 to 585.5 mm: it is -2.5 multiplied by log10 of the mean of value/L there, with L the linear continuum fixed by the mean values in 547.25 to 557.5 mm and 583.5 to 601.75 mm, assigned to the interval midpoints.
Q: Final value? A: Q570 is 0.25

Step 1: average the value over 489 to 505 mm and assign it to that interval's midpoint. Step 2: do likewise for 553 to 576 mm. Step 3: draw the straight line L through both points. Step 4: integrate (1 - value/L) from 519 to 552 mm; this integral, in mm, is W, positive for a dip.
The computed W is -3.90 mm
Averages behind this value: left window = 95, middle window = 97.2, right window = 81.1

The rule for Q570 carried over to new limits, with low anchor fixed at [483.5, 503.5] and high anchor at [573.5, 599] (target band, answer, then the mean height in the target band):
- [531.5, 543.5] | -0.22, 97.6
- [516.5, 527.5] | -0.08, 91.8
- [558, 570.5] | -0.18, 83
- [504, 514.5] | -0.08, 97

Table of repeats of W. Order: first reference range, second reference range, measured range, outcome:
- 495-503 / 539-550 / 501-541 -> 0.96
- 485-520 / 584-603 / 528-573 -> -4.66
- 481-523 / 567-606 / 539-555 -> -4.07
